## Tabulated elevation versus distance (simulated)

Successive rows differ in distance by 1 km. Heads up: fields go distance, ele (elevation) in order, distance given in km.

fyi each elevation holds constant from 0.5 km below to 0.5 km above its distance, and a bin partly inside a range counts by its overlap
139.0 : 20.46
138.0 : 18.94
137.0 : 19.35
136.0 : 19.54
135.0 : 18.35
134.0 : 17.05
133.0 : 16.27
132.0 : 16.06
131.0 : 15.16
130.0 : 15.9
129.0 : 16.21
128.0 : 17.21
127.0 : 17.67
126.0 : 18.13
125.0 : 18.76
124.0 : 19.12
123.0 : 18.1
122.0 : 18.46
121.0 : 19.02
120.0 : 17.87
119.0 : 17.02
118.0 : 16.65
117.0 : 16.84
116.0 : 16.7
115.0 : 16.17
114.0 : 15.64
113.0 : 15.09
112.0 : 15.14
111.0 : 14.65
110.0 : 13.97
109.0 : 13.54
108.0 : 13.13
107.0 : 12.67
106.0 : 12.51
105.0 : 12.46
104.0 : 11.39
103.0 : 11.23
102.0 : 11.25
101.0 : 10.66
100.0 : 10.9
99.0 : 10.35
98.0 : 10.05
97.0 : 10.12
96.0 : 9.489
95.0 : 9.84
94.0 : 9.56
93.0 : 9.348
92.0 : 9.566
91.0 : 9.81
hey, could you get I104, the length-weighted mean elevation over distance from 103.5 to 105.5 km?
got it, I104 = 11.9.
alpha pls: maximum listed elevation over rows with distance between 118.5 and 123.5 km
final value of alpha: 19.02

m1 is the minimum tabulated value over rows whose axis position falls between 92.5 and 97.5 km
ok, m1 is 9.348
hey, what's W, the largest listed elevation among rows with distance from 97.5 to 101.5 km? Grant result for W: 10.9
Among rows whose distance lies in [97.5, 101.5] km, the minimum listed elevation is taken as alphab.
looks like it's 10.05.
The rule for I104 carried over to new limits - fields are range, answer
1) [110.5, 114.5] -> 15.1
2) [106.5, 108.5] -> 12.9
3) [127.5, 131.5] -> 16.1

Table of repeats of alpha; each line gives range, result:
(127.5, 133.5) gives 17.21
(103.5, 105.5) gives 12.46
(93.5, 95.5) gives 9.84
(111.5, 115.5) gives 16.17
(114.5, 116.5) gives 16.7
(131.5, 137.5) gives 19.54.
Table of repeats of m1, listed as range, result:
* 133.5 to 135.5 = 17.05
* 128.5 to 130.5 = 15.9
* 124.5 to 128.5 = 17.21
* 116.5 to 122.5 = 16.65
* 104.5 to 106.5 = 12.46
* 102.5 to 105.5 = 11.23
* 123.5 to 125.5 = 18.76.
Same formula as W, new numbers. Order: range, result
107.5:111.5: 14.65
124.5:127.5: 18.76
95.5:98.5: 10.12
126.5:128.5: 17.67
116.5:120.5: 17.87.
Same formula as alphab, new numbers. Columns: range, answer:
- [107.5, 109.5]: 13.13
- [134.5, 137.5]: 18.35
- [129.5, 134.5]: 15.16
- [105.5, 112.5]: 12.51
